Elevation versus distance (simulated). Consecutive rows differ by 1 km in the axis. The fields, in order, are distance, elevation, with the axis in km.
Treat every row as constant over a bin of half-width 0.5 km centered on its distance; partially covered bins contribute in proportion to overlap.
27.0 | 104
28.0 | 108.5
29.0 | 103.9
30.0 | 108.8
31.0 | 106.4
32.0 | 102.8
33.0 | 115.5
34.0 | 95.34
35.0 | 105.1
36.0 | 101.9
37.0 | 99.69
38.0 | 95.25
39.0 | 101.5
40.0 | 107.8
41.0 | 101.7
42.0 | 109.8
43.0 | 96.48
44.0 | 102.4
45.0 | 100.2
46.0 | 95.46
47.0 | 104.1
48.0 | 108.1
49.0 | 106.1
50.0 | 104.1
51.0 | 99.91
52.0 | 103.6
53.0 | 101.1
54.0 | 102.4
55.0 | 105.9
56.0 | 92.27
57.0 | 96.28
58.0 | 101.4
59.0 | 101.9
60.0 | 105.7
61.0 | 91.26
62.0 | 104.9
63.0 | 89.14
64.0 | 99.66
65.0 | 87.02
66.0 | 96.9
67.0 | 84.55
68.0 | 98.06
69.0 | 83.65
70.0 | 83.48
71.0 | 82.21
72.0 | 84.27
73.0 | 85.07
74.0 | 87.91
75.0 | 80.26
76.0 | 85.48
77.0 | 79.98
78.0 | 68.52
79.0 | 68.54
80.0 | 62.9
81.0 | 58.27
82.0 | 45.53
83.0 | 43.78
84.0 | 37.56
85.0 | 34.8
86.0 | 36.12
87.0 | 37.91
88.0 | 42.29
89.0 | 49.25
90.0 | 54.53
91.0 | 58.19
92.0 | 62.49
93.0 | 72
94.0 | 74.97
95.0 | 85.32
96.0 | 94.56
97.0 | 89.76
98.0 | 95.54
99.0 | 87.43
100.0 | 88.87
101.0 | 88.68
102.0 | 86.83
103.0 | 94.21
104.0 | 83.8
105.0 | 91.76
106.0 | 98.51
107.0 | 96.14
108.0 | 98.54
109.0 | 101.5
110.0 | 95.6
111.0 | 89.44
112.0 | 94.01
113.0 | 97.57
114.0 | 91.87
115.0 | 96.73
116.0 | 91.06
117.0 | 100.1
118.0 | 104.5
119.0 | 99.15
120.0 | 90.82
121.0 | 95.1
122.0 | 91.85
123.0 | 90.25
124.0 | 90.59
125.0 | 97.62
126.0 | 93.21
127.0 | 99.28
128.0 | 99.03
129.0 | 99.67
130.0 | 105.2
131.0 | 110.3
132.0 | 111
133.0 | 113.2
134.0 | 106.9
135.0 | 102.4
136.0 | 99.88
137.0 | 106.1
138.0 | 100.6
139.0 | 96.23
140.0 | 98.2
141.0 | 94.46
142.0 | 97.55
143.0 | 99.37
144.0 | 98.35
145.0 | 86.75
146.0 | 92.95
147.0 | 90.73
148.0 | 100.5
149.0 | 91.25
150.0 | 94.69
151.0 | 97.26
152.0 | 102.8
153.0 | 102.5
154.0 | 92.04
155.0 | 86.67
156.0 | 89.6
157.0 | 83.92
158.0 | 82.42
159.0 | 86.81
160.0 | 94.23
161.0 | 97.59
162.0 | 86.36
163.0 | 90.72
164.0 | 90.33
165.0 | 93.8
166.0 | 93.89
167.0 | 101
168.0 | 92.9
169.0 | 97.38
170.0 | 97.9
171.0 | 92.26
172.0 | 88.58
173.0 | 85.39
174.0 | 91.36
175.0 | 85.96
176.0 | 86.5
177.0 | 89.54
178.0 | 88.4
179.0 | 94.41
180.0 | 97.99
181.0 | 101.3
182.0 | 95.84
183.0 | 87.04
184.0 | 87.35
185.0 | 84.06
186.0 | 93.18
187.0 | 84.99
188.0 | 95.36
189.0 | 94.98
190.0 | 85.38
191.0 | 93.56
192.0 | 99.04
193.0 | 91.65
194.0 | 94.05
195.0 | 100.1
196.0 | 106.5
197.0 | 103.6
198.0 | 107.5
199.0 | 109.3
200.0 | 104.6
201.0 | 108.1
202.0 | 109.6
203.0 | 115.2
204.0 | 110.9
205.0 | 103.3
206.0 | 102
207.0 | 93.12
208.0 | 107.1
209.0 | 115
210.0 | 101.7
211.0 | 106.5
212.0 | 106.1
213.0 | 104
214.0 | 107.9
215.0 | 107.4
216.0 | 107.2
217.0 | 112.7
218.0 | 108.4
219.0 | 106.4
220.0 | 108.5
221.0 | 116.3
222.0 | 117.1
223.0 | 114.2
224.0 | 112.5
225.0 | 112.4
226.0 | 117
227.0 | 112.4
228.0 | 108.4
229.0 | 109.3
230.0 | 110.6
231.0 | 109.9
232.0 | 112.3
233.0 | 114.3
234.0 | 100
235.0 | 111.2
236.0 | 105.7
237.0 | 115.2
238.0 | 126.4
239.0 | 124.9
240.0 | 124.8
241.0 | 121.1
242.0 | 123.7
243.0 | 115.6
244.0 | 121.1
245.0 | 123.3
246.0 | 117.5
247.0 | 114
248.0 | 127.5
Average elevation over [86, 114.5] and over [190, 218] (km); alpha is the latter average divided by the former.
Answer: 1.3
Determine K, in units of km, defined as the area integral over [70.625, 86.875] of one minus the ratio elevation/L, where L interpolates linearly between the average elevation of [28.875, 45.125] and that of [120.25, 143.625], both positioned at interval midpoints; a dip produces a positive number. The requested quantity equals 6.0 km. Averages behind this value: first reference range 103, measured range 64.3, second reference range 99.8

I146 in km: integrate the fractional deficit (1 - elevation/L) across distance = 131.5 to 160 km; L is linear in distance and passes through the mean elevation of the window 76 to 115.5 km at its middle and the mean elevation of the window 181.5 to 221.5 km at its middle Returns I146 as -2.9 km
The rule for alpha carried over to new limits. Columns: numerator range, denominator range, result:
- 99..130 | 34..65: 0.94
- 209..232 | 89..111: 1.30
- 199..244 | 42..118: 1.30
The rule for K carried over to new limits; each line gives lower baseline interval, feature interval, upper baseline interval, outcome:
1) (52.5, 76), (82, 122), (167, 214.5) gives 6.2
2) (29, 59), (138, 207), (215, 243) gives 9.3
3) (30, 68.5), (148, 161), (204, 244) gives 1.8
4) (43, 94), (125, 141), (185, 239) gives -1.7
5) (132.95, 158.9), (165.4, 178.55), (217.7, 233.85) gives 1.2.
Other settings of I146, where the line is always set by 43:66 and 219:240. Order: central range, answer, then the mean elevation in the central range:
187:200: 1.4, 98.1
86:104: 5.2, 73.5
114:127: 1.2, 95.1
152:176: 3.7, 91.6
